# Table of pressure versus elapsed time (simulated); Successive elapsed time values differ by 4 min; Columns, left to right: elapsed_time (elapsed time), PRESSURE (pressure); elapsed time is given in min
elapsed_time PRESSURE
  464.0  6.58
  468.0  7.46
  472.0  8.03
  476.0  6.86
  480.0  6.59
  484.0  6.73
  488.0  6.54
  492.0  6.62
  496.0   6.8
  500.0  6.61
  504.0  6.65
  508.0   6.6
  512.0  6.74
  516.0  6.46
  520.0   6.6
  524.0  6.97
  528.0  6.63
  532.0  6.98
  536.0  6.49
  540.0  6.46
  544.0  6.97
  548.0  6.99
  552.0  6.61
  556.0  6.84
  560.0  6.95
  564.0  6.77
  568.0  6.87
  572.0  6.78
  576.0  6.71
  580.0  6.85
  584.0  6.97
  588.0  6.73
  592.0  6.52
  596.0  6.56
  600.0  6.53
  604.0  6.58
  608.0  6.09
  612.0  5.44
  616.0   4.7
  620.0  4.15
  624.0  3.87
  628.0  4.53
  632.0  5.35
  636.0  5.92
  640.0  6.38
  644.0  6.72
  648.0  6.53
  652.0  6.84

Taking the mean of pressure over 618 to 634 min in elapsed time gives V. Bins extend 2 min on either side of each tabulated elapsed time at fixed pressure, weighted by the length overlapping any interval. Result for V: 4.47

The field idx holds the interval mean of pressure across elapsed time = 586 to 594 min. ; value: 6.62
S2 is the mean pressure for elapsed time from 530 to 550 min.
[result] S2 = 6.78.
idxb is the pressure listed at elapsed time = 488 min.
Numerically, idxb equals 6.54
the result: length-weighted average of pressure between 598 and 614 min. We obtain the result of 6.16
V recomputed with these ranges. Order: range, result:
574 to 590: 6.81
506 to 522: 6.6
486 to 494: 6.58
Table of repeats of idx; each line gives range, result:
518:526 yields 6.79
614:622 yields 4.43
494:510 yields 6.67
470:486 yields 7.05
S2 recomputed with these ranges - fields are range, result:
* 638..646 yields 6.55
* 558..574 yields 6.84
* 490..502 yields 6.68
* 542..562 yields 6.87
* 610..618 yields 5.07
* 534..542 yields 6.47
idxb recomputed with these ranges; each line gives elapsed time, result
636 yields 5.92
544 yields 6.97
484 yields 6.73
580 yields 6.85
